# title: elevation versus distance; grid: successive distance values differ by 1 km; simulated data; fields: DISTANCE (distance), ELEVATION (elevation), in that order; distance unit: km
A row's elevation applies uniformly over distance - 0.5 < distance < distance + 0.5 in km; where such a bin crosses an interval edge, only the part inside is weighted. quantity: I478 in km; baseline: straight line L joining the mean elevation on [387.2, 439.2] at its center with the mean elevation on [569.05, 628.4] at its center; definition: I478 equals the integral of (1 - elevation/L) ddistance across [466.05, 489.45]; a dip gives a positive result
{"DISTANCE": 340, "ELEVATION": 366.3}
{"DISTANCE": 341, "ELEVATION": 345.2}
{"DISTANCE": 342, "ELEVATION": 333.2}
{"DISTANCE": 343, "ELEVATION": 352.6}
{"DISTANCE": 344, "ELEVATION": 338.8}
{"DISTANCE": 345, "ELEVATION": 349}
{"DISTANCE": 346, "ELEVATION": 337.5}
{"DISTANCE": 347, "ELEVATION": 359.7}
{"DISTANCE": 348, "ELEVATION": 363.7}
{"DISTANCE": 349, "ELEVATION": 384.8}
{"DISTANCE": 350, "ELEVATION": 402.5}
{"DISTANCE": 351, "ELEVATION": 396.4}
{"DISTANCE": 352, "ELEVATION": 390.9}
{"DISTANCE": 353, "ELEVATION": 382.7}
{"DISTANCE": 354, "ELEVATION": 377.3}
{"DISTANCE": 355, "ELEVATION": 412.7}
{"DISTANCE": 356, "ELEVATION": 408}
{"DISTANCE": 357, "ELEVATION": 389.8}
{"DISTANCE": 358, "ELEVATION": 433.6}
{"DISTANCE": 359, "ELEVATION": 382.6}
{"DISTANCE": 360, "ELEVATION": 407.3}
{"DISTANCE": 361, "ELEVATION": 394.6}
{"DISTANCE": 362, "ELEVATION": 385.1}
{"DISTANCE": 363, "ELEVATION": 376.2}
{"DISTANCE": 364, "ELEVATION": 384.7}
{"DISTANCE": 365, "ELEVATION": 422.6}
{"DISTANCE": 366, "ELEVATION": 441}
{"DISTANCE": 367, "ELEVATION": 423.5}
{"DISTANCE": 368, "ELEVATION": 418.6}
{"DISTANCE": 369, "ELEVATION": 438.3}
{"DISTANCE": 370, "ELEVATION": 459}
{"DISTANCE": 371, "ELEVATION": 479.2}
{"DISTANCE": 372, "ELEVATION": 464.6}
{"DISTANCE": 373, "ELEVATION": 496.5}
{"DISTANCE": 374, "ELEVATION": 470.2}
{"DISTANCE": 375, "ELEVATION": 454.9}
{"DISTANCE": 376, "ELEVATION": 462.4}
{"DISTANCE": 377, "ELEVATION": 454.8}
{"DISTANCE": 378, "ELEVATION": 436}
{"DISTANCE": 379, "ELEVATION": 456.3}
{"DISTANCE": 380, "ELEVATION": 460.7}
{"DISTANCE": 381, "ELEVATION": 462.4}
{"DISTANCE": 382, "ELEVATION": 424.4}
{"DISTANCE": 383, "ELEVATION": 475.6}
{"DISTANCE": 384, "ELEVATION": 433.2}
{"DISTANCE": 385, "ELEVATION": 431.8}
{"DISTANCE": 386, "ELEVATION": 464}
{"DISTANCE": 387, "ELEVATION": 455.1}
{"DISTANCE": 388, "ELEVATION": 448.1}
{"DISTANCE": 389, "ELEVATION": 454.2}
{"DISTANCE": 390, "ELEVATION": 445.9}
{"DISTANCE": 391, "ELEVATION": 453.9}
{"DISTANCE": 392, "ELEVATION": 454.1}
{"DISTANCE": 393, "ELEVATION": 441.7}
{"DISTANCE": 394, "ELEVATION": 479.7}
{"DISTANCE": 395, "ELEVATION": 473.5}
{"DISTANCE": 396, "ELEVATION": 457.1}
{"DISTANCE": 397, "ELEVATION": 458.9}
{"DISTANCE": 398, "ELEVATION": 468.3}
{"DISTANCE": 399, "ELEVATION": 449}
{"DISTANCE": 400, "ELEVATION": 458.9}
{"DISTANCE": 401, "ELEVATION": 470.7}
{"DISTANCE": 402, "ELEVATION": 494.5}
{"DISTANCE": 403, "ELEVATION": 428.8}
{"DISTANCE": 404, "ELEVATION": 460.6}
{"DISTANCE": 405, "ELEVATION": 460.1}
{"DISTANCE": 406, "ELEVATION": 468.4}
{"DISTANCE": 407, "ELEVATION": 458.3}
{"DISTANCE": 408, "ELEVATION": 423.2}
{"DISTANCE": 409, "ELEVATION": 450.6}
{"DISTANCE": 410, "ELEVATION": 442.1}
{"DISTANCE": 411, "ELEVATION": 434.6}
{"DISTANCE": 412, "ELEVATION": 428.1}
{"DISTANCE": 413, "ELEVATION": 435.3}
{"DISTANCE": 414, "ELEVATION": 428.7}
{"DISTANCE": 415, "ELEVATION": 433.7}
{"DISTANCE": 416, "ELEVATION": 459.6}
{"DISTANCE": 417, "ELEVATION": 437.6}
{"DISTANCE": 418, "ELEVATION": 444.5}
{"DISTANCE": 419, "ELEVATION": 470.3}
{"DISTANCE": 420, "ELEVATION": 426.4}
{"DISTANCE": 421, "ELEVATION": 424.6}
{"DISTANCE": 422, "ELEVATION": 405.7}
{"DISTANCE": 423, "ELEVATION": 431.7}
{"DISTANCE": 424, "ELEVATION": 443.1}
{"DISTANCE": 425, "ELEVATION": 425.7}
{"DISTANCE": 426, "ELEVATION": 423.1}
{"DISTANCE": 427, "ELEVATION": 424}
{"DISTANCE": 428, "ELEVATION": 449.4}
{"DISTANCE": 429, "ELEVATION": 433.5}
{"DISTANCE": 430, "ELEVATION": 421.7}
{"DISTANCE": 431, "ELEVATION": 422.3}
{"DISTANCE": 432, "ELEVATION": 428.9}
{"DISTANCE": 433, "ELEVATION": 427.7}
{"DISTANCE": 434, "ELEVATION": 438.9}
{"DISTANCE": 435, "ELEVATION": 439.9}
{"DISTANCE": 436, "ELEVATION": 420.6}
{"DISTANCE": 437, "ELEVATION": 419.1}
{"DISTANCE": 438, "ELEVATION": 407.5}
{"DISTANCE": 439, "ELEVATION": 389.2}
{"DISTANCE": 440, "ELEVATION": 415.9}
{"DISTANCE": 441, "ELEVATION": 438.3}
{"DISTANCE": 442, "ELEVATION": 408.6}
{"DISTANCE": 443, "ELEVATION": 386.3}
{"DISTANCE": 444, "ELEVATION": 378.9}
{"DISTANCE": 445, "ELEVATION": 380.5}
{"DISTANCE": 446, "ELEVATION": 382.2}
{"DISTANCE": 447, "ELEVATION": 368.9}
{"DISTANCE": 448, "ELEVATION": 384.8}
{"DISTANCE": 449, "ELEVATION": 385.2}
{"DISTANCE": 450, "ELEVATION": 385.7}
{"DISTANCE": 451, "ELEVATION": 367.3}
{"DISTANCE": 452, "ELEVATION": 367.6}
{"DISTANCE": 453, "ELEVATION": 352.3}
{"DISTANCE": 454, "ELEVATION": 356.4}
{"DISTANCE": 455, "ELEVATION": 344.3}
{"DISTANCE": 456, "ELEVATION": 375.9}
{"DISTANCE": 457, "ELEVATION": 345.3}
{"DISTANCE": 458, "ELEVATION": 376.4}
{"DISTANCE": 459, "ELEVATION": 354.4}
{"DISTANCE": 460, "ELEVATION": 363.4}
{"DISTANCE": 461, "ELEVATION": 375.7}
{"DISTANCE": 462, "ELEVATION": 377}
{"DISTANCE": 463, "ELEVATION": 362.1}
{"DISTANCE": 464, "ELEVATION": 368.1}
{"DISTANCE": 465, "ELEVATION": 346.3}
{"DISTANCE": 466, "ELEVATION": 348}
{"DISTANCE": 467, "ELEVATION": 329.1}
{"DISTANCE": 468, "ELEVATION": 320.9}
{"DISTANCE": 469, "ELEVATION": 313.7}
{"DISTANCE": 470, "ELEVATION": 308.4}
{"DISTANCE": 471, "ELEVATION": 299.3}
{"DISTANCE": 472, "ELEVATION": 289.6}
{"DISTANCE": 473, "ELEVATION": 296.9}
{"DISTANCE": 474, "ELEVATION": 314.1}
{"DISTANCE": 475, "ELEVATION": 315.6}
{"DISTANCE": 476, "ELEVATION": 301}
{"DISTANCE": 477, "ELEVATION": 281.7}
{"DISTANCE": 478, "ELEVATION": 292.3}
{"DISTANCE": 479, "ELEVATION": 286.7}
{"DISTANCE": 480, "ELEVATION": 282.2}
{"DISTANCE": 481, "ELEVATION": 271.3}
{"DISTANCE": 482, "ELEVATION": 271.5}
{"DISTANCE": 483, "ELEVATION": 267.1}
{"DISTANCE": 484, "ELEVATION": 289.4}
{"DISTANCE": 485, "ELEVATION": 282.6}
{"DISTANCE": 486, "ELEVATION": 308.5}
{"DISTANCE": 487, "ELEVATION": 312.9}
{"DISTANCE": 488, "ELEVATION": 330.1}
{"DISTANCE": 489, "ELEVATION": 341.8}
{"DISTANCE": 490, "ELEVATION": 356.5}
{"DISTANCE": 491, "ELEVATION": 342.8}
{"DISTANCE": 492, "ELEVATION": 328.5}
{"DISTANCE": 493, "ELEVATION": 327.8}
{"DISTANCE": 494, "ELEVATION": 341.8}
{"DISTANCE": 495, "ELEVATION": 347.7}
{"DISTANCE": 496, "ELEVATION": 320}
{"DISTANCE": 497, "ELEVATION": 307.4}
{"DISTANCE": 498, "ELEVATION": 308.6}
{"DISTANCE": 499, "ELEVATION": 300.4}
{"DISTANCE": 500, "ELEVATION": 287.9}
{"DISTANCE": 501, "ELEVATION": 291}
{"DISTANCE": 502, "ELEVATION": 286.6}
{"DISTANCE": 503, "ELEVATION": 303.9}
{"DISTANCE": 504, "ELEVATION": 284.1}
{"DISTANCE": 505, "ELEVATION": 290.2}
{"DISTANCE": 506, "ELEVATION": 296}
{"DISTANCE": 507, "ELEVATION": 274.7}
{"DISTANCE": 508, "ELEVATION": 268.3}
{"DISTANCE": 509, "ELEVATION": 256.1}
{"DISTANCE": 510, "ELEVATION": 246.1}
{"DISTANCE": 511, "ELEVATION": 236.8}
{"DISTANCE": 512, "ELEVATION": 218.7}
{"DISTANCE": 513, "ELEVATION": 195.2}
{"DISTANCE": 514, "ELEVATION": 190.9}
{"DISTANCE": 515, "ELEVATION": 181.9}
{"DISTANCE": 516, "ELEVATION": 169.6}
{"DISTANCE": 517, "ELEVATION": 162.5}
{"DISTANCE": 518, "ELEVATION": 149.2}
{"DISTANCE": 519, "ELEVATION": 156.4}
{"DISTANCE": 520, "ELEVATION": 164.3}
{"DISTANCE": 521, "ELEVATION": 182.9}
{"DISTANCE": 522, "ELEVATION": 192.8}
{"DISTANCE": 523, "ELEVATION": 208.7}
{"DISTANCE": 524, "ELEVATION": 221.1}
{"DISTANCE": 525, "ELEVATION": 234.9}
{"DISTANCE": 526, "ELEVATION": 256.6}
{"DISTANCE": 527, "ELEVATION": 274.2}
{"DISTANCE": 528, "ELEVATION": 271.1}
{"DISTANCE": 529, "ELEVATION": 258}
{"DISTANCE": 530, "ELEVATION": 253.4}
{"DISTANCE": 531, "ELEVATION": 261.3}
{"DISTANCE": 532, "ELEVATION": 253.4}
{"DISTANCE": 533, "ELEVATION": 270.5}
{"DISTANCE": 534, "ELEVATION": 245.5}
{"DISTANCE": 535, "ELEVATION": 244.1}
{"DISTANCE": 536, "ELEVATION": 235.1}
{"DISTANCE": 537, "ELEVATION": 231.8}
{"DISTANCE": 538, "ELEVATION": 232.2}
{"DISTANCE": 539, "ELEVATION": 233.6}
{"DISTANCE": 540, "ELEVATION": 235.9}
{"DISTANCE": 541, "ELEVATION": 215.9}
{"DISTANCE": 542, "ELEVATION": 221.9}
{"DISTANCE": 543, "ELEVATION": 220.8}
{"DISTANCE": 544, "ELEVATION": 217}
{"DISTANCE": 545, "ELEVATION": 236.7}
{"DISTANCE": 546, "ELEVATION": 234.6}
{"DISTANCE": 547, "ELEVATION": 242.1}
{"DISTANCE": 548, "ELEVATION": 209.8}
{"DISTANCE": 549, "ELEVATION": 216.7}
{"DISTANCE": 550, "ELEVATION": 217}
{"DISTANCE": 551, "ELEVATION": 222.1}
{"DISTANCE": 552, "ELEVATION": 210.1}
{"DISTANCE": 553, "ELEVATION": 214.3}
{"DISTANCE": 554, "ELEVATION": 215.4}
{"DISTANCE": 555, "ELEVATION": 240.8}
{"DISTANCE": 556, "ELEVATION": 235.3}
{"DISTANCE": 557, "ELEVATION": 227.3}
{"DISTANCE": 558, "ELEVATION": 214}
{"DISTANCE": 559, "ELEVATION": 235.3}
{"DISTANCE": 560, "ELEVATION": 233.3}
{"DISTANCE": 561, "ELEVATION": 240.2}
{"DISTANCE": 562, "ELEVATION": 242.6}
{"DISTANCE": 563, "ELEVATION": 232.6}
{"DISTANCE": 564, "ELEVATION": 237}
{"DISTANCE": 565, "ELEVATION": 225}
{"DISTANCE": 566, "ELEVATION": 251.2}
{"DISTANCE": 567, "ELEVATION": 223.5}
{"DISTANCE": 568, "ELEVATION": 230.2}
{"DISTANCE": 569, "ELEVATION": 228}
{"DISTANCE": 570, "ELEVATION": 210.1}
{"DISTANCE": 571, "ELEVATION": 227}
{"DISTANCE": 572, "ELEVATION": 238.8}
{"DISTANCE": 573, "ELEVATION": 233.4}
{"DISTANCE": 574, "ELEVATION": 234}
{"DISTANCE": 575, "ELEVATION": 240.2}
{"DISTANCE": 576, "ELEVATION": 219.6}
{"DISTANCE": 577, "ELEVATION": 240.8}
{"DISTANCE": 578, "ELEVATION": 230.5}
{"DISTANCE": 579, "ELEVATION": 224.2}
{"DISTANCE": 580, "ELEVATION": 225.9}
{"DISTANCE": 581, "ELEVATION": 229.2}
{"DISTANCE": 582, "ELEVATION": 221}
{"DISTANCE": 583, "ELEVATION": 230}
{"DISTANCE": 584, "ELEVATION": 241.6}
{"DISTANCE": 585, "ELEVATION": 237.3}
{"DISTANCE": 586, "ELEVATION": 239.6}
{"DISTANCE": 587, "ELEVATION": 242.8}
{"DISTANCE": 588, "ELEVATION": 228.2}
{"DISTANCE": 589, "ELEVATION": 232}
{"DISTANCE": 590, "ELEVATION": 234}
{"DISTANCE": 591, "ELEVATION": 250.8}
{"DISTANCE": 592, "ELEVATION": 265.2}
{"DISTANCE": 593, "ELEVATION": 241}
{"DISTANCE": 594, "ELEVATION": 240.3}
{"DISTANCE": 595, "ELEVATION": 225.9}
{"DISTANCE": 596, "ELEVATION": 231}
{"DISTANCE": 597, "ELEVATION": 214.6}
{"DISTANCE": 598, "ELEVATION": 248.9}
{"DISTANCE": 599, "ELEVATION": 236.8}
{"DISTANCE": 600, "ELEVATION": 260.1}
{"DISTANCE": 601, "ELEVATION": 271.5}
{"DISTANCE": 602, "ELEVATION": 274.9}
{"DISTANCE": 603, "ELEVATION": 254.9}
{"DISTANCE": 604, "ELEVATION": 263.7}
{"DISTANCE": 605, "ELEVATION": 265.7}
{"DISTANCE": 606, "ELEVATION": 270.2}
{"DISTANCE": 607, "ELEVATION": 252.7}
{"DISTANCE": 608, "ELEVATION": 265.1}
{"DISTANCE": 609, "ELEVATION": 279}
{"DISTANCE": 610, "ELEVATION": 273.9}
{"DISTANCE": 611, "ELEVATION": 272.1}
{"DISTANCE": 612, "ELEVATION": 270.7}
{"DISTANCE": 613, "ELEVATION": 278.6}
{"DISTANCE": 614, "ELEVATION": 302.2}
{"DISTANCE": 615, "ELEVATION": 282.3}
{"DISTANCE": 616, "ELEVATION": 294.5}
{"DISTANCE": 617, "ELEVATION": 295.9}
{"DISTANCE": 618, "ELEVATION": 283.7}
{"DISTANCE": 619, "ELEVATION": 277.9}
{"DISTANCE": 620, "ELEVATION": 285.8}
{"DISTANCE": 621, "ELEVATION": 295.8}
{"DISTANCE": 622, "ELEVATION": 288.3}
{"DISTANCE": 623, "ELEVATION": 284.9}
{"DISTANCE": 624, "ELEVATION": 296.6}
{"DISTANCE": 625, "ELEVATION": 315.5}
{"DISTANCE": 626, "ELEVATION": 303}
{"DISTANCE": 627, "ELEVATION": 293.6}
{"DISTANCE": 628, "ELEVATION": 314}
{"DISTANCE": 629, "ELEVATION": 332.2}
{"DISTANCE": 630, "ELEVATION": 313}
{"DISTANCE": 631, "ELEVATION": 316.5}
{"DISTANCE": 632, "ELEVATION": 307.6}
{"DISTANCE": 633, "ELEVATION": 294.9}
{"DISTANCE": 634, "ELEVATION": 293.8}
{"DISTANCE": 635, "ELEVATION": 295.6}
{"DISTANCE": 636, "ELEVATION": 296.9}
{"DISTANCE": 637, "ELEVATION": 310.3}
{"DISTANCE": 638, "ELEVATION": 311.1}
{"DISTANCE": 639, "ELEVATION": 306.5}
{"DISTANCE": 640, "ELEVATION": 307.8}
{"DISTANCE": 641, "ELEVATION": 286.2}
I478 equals 4.75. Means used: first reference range 442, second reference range 257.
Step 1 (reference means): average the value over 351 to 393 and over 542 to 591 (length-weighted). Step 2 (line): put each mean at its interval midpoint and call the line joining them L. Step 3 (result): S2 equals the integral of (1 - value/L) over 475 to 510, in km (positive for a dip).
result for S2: 0.7 km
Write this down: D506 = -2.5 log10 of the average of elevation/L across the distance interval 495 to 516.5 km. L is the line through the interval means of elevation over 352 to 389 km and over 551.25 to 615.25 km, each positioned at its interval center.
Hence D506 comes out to 0.18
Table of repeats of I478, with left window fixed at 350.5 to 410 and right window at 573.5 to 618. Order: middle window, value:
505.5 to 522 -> 5.86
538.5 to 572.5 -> 6.96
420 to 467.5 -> -1.12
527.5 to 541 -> 2.58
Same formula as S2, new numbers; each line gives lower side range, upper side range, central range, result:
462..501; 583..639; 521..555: 7.3 km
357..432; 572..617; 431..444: -0.5 km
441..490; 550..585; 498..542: 6.5 km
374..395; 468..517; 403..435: -3.0 km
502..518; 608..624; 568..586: 2.5 km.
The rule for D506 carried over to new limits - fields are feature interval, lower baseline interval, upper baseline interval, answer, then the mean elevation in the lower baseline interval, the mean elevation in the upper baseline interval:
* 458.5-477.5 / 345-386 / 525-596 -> -0.022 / 421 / 235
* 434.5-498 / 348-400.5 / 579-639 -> 0.079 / 435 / 270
